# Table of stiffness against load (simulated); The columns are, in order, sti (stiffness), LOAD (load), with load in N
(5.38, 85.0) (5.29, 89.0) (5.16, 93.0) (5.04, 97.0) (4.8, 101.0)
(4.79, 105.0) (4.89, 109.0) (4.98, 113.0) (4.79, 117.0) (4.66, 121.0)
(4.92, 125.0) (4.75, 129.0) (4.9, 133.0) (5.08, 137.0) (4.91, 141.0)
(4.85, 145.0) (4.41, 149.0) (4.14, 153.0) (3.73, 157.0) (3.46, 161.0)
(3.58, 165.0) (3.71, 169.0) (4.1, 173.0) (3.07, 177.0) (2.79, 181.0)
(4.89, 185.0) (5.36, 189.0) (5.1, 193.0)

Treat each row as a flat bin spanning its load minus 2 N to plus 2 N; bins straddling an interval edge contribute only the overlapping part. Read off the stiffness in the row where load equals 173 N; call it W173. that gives 4.1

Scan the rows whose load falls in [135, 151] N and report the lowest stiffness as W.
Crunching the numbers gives 4.41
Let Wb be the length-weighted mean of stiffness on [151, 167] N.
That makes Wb 3.73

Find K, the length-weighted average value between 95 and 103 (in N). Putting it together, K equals 4.92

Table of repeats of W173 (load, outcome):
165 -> 3.58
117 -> 4.79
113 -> 4.98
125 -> 4.92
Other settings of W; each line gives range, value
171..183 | 2.79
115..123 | 4.66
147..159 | 3.73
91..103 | 4.8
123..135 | 4.75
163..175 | 3.58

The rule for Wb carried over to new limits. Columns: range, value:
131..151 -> 4.83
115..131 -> 4.78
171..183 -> 3.32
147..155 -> 4.28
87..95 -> 5.22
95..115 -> 4.9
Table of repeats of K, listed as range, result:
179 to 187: 3.84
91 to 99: 5.1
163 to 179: 3.62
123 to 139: 4.91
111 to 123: 4.81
